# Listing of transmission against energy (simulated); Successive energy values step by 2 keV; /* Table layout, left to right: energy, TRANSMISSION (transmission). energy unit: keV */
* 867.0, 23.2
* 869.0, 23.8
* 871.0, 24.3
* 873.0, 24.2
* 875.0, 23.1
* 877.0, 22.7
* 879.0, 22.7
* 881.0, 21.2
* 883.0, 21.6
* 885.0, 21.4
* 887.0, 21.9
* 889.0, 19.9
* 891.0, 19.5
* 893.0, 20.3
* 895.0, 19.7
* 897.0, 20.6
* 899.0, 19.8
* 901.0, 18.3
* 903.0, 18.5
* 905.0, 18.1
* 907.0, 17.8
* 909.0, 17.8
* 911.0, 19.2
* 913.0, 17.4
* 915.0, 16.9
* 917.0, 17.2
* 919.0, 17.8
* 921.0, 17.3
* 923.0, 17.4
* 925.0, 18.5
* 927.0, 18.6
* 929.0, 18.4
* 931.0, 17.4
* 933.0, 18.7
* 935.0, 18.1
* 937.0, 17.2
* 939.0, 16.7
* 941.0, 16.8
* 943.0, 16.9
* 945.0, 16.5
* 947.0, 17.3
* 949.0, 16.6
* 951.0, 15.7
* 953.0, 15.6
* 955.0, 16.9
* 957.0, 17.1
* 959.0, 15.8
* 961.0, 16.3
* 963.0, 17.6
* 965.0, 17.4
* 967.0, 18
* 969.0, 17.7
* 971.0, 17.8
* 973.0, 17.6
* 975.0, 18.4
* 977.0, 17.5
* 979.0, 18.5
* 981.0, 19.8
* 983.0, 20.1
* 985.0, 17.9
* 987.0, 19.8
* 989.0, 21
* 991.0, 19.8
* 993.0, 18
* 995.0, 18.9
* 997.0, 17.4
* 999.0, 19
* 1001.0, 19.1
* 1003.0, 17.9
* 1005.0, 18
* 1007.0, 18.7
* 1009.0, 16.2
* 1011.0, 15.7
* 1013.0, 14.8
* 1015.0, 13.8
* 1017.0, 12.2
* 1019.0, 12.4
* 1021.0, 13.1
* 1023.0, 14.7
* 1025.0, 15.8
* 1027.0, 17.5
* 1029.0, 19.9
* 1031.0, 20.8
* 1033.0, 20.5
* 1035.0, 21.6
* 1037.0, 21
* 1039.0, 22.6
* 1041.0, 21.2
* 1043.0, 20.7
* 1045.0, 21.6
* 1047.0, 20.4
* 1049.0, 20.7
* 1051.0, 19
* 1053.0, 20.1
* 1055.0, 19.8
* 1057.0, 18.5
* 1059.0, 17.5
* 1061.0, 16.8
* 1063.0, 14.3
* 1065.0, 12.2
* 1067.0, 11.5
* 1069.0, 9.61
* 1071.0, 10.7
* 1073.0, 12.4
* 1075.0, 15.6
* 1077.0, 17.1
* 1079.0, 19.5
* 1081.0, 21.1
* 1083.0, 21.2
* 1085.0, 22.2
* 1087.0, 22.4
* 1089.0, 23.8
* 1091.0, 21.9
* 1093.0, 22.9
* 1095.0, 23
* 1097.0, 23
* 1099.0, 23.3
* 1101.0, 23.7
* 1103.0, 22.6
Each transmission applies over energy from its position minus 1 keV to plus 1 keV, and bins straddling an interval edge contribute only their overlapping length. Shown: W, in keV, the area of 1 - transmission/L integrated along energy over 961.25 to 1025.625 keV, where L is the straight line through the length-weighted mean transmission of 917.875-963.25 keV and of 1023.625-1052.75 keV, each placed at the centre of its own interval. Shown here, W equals 4.8 keV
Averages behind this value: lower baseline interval 17.2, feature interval 17.3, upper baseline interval 20.2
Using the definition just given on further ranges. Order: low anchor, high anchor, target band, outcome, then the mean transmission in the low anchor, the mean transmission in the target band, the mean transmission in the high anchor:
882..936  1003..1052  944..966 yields 2.3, 18.8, 16.6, 18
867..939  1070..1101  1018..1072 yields 6.6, 19.6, 17.6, 20.1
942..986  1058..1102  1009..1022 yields 2.9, 17.4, 13.9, 18.4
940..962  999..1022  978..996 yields -3.6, 16.5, 19.3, 15.8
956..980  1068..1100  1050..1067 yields 1.8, 17.5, 16.9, 19.4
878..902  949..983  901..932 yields 2.5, 20.6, 17.9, 17.4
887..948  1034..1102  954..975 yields 1.4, 18.2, 17.3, 19.2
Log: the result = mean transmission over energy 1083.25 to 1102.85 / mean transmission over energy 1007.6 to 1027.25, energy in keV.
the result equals 1.56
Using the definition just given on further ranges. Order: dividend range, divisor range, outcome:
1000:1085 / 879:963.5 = 0.95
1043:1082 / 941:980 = 0.99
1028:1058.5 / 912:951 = 1.18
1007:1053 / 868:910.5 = 0.87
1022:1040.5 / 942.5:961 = 1.18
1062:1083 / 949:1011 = 0.82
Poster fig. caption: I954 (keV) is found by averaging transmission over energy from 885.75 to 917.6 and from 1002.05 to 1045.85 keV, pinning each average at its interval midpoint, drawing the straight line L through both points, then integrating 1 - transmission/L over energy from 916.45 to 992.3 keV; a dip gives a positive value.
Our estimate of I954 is 2.9 keV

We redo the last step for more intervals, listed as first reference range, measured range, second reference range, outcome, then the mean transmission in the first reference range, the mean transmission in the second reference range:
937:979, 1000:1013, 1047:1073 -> -0.68 keV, 17.1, 15.9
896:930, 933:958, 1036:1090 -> 1.87 keV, 18.2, 18.3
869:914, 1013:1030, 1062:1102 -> 3.78 keV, 20.5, 18.6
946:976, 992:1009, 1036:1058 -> 0.36 keV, 17.1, 20.5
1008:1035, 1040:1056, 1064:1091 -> -3.72 keV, 16.2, 17.1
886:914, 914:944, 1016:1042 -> 2.10 keV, 19.2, 17.9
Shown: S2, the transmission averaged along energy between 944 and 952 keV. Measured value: 16.5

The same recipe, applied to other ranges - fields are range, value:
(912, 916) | 17.1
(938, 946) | 16.7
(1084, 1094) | 22.6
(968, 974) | 17.7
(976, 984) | 19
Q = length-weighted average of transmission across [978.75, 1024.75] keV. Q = 17.2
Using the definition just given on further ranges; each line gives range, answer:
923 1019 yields 17.5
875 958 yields 18.5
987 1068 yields 17.9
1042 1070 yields 17.3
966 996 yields 18.7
